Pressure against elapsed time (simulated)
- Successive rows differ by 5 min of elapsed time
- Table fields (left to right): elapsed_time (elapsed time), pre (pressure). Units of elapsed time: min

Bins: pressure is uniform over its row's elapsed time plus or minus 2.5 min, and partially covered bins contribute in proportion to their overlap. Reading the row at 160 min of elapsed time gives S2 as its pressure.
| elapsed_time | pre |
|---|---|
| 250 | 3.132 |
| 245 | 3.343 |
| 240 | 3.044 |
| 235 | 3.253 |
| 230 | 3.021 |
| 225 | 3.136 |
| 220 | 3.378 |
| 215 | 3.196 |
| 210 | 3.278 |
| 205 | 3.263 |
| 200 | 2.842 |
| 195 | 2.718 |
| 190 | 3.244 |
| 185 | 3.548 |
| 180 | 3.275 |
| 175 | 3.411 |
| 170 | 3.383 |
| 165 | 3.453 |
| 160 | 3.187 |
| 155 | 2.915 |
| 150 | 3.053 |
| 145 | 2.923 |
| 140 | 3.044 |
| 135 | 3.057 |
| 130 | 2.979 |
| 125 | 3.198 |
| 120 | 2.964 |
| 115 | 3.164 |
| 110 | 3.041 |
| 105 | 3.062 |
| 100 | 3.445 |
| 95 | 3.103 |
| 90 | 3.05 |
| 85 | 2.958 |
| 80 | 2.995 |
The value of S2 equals 3.187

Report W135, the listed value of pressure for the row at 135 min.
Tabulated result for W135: 3.057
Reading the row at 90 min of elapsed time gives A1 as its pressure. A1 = 3.05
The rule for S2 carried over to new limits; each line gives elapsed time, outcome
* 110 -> 3.041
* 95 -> 3.103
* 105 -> 3.062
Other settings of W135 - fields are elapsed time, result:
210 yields 3.278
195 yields 2.718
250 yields 3.132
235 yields 3.253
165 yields 3.453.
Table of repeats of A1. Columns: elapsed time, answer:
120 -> 2.964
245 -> 3.343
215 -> 3.196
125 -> 3.198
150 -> 3.053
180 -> 3.275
